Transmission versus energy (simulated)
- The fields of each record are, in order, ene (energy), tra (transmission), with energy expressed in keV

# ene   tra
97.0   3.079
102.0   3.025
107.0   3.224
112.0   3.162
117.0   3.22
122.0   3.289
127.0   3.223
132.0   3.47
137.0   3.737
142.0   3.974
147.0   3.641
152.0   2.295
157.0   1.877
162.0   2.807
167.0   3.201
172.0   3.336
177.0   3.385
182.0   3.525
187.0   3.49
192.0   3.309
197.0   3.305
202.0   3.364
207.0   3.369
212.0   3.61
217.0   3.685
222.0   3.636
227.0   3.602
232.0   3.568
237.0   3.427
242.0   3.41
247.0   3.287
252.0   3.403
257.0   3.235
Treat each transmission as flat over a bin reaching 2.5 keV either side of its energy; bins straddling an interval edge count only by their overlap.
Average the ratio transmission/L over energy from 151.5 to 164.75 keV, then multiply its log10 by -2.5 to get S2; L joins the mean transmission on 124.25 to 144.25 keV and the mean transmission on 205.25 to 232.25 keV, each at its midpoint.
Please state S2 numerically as 0.46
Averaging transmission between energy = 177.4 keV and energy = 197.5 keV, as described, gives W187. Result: 3.42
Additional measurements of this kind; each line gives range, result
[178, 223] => 3.47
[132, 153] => 3.5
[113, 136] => 3.32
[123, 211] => 3.26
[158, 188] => 3.21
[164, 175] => 3.25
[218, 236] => 3.59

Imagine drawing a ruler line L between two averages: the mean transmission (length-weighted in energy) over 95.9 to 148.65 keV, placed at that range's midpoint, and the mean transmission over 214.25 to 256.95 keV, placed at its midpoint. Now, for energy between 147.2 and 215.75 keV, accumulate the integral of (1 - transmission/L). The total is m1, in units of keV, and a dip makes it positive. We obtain 5.25 keV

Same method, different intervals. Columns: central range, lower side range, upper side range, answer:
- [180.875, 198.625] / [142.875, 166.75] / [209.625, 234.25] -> -1.0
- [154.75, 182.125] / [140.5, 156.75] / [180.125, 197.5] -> 2.2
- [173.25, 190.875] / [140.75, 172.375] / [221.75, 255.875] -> -1.9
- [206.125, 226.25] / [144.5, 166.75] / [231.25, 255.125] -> -2.6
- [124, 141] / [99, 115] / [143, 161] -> -3.6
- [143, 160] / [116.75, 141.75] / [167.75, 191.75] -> 3.5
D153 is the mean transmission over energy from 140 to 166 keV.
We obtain 2.91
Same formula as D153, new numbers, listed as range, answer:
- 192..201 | 3.32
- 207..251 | 3.51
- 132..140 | 3.67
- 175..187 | 3.47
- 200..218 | 3.5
